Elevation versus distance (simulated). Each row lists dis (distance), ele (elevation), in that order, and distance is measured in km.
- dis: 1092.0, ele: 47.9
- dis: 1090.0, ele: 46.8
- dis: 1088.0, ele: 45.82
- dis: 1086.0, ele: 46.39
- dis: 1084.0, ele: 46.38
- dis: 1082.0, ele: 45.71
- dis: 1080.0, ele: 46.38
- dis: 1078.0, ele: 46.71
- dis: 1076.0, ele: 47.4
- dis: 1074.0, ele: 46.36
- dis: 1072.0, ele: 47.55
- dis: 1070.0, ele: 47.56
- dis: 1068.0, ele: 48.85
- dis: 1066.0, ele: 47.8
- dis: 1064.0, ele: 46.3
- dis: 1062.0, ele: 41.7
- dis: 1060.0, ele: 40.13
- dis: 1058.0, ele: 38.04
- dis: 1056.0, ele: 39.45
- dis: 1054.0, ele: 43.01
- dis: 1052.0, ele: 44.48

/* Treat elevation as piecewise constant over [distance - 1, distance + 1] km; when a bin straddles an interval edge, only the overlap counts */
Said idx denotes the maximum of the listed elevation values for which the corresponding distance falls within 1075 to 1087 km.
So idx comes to 47.4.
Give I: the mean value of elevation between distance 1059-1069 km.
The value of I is 45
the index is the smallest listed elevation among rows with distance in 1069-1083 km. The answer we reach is 45.71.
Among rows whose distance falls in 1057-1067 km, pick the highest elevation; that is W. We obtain 47.8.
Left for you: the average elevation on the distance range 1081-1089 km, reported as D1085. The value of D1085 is 46.1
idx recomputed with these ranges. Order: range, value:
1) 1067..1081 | 48.85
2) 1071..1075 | 47.55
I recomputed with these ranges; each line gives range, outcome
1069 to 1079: 47.1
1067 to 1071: 48.2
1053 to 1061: 40.2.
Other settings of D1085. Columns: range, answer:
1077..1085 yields 46.3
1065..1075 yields 47.6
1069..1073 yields 47.6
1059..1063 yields 40.9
